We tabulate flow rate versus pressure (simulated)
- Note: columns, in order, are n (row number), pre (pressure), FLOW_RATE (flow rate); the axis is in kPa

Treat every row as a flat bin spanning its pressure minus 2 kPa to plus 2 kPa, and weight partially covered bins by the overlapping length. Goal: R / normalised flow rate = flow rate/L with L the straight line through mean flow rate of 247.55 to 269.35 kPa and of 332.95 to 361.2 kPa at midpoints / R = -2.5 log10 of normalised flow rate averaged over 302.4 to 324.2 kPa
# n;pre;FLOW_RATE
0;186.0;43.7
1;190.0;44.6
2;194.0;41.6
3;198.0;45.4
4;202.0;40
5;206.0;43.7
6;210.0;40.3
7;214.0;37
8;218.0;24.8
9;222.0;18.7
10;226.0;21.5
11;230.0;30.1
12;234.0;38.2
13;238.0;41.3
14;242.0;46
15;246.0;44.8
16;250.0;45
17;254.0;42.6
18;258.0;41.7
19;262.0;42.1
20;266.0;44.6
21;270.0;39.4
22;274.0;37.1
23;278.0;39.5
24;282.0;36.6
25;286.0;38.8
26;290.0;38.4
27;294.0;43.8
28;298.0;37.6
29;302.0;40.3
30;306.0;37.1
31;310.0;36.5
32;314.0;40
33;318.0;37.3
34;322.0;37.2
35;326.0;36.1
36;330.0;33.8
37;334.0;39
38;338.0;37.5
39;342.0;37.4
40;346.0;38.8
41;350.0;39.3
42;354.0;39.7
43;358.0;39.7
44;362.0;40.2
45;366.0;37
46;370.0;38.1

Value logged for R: 0.07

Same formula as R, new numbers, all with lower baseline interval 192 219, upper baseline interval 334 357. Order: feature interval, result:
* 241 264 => -0.12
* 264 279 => -0.03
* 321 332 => 0.09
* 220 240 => 0.30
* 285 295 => -0.03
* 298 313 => 0.02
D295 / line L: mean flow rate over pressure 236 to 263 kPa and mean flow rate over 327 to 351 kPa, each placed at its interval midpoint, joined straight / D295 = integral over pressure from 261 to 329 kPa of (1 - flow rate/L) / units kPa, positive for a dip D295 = 2.6 kPa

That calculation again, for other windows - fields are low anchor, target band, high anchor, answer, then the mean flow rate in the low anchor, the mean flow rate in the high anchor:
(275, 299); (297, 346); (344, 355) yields 2.0 kPa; 39.1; 39.2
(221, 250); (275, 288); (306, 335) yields -0.6 kPa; 35.6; 37.1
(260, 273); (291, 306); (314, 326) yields -0.3 kPa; 41.7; 37.5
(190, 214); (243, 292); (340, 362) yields -0.3 kPa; 42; 39.1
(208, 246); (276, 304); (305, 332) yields -2.7 kPa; 33.7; 36.8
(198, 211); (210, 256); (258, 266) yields 7.3 kPa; 42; 42.6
